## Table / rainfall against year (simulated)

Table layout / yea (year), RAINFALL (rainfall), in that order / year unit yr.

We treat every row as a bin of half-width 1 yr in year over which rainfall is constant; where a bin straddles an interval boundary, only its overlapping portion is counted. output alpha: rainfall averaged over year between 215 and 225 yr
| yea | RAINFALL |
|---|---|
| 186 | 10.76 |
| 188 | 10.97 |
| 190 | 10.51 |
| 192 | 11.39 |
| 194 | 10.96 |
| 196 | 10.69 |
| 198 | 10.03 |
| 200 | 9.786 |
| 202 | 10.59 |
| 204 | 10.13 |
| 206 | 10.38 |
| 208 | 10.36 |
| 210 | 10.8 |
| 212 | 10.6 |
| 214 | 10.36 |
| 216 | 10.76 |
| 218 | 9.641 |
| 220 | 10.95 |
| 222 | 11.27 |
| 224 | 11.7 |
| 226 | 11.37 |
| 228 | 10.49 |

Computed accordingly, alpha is 10.9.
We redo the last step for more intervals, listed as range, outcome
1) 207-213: 10.6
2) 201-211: 10.5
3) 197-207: 10.2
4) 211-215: 10.5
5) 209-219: 10.4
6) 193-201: 10.4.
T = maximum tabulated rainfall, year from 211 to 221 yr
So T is 10.95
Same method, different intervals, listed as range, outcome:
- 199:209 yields 10.59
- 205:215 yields 10.8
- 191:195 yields 11.39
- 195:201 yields 10.69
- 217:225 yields 11.7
